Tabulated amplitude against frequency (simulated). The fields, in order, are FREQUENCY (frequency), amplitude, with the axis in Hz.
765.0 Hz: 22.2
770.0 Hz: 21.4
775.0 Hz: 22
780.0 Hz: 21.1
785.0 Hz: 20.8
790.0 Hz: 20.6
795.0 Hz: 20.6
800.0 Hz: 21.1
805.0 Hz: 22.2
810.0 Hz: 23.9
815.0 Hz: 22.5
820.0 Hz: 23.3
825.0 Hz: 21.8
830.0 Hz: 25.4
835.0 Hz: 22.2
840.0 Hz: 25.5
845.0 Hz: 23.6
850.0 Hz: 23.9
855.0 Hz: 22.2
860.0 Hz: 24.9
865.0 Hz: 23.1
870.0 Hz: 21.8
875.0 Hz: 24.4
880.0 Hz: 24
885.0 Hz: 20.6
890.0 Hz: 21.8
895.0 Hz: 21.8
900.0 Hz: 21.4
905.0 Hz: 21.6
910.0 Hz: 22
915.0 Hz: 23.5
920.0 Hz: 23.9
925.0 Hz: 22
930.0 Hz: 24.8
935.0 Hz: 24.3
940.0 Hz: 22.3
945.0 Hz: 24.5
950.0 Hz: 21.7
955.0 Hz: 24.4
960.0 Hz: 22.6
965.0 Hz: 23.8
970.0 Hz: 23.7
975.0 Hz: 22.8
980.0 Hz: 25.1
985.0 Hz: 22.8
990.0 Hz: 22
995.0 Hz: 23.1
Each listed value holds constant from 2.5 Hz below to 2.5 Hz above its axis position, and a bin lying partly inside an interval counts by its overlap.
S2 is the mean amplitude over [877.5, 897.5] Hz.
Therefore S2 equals 22.1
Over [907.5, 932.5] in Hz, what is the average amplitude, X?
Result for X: 23.2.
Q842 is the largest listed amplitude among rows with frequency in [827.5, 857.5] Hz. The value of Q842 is 25.5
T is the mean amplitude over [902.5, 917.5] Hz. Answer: 22.4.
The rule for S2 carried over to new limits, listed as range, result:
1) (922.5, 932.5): 23.4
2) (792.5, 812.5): 21.9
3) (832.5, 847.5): 23.8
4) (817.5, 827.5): 22.6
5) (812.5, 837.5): 23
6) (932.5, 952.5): 23.2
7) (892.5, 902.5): 21.6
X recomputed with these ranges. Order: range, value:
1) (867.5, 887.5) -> 22.7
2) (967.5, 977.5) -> 23.2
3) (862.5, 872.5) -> 22.4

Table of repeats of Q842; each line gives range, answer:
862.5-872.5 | 23.1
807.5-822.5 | 23.9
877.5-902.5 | 24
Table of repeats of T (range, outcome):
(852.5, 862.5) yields 23.6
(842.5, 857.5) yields 23.2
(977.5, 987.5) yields 23.9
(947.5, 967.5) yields 23.1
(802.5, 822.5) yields 23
